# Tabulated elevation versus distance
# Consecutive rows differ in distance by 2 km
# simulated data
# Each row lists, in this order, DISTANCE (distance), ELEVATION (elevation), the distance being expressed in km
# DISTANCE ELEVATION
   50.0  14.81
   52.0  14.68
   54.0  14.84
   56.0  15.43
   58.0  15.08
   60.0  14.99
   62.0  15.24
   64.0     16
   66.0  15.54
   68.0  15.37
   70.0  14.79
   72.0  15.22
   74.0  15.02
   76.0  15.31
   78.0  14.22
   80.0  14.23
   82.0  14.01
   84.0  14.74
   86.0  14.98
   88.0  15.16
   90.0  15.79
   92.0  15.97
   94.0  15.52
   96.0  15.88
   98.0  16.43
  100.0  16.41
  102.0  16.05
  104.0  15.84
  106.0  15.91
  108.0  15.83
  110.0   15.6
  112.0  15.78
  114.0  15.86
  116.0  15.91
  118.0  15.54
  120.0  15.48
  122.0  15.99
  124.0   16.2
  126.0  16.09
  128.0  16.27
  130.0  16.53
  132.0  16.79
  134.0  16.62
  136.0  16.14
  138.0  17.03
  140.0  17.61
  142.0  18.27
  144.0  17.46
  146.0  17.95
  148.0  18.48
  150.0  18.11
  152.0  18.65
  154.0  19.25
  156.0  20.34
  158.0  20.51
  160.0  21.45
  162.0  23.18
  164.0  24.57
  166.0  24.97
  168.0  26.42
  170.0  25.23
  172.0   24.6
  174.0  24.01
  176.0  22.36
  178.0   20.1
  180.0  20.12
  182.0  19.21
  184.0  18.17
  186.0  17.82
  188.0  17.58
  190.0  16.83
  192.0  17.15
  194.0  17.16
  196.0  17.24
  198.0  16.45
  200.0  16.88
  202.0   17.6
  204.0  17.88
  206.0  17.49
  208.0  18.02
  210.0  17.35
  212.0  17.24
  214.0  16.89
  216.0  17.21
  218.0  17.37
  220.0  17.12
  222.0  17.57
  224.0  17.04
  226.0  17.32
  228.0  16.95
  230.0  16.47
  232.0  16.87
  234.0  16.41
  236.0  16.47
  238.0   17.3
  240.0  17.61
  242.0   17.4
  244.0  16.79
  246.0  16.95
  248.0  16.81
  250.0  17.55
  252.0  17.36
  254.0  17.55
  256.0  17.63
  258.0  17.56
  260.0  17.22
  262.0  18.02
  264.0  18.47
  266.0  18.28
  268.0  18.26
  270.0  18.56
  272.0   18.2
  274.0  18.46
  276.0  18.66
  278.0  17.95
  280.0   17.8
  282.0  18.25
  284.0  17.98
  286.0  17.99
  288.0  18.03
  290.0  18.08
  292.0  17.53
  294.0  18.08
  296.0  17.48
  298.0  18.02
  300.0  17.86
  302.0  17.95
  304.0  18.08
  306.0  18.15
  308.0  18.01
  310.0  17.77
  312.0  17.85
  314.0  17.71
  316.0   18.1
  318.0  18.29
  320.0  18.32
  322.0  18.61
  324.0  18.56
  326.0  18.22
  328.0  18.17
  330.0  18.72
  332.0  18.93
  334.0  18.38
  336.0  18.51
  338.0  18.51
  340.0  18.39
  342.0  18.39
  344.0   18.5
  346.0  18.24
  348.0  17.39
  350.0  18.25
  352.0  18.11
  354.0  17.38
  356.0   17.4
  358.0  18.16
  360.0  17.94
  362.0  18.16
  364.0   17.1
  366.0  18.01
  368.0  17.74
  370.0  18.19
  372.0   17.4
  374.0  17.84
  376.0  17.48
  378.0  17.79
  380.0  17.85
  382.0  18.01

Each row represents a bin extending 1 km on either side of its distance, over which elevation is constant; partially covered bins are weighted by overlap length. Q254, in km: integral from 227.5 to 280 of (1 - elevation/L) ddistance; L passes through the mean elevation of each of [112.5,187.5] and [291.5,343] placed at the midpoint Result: 2.8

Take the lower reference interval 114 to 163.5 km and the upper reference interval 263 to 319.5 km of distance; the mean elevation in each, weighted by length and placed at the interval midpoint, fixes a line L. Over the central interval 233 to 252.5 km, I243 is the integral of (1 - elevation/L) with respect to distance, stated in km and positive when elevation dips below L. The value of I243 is 1.0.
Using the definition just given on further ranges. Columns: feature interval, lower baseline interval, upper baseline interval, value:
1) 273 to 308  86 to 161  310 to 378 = -0.5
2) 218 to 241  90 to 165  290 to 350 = 1.0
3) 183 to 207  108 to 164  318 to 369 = 0.6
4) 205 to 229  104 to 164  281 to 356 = 0.7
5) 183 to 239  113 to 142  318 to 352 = -0.1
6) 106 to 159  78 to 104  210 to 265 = -3.8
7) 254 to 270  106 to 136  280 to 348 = -0.3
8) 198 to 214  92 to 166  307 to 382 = 0.3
